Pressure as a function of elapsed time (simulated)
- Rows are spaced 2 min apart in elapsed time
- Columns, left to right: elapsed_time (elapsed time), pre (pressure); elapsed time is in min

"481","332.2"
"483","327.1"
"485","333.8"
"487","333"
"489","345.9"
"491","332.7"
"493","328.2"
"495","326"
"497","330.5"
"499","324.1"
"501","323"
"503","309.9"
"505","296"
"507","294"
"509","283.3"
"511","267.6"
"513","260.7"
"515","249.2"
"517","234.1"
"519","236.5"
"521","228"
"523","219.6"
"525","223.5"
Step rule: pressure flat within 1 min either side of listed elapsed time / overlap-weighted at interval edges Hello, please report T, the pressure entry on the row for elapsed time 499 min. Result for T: 324.1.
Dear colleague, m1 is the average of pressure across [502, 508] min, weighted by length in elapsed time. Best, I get 300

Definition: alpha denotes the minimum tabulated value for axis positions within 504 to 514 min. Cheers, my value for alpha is 260.7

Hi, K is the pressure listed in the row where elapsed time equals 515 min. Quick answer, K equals 249.2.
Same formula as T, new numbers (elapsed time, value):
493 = 328.2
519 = 236.5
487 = 333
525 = 223.5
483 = 327.1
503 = 309.9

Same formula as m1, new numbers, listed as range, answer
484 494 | 335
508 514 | 271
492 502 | 326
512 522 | 242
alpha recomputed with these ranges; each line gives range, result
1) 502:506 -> 296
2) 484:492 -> 332.7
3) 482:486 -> 327.1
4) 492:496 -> 326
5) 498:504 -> 309.9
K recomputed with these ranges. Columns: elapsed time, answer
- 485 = 333.8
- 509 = 283.3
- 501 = 323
